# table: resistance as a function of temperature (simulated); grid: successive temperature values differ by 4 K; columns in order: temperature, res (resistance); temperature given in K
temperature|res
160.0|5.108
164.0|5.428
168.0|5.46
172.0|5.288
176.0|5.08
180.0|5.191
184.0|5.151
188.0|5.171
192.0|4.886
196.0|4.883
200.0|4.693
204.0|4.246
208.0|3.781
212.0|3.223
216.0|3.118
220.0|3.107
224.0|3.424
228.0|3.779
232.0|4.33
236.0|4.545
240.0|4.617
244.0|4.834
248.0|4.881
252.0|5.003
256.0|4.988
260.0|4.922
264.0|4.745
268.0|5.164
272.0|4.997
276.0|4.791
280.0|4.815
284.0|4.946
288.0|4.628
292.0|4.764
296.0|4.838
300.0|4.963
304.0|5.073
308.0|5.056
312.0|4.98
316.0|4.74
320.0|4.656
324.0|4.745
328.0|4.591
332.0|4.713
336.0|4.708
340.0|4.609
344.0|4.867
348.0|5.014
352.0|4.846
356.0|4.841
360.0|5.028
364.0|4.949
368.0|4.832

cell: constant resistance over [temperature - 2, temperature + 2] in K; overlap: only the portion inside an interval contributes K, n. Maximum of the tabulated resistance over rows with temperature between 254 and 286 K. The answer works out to 5.164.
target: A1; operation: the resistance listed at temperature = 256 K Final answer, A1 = 4.988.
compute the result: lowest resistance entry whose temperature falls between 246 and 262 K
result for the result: 4.881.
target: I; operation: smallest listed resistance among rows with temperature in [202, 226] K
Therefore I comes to 3.107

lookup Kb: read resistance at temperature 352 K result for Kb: 4.846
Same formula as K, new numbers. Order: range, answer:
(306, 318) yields 5.056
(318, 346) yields 4.867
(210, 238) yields 4.545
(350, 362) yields 5.028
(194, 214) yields 4.883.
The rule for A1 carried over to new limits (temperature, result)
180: 5.191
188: 5.171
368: 4.832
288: 4.628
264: 4.745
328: 4.591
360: 5.028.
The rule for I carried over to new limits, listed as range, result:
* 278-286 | 4.815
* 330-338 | 4.708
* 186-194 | 4.886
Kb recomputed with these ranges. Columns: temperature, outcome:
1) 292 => 4.764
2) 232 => 4.33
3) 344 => 4.867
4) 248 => 4.881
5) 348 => 5.014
